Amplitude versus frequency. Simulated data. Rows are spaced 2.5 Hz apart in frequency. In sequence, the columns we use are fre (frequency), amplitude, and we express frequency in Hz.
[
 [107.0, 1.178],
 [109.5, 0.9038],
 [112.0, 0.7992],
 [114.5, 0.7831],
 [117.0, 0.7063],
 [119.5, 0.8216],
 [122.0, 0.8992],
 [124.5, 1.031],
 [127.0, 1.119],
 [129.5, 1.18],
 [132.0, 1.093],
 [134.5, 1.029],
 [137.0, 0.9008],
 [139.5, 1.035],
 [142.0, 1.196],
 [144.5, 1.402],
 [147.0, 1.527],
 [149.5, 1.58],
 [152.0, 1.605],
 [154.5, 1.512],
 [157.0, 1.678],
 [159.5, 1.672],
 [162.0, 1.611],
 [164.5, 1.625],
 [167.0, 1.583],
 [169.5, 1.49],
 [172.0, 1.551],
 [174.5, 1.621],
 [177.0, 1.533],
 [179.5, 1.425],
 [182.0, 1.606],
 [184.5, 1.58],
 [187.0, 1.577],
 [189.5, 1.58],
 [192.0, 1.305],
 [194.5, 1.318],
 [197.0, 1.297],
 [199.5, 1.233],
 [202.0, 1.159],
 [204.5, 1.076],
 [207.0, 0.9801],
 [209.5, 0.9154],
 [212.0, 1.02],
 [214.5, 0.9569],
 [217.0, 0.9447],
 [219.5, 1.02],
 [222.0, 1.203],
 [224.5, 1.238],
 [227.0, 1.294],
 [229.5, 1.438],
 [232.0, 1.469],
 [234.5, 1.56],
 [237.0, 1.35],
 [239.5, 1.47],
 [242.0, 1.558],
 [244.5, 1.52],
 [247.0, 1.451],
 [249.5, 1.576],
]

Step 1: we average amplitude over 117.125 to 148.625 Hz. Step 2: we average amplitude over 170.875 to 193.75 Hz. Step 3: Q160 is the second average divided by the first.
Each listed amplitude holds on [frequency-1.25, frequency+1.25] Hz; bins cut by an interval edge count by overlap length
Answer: 1.39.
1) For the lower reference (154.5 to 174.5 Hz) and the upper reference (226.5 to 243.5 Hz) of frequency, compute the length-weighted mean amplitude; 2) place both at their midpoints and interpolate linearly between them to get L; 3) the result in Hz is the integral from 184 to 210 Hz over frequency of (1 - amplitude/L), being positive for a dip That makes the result 4.4 Hz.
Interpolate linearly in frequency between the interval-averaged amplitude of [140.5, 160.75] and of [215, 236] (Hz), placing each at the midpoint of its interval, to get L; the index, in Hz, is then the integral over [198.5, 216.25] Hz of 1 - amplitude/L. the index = 3.8 Hz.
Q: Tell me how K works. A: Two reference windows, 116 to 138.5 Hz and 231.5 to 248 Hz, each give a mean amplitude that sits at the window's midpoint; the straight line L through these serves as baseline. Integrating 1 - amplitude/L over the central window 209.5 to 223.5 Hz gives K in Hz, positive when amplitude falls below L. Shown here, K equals 3.6 Hz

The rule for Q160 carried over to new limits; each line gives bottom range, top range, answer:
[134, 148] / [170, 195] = 1.28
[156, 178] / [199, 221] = 0.64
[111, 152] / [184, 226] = 1.10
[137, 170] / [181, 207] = 0.91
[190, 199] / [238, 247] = 1.14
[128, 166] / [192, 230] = 0.83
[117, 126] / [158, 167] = 1.82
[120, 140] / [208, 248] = 1.24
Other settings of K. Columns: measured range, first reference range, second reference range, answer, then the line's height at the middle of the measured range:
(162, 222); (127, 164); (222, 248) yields 2.7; 1.39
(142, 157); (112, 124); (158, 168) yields -1.4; 1.38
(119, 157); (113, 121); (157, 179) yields -3.6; 1.11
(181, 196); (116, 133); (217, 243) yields -3.7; 1.2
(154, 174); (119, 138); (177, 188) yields -3.4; 1.36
